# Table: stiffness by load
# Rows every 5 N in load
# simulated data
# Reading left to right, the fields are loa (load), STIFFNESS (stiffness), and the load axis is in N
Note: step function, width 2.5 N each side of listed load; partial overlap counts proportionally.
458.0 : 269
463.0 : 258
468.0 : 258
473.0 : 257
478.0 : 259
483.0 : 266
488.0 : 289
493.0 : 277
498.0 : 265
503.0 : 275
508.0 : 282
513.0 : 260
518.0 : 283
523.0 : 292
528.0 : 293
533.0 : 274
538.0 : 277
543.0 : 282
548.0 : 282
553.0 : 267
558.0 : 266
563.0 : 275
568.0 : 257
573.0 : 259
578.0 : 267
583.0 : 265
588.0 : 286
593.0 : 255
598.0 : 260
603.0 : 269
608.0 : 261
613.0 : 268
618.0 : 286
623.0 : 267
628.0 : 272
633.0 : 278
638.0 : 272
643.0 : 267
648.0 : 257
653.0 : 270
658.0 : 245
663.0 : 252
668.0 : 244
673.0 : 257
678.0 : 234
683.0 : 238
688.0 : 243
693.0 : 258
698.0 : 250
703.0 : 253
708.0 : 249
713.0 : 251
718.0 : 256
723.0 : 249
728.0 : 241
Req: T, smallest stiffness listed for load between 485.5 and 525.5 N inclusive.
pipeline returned 260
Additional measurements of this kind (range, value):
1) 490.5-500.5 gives 265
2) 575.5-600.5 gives 255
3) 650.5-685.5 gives 234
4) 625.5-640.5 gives 272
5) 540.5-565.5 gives 266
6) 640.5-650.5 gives 257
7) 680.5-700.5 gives 238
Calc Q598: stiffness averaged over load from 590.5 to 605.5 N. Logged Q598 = 261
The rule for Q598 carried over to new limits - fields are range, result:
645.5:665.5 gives 256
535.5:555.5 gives 277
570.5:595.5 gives 266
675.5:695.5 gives 243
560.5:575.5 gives 264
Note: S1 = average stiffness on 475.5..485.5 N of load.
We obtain 262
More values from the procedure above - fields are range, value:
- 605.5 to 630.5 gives 271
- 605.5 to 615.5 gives 264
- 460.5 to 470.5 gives 258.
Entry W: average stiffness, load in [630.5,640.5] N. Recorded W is 275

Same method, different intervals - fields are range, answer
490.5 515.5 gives 272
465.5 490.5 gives 266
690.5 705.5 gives 254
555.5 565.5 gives 270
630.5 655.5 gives 269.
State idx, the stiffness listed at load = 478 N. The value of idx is 259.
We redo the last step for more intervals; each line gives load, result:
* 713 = 251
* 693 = 258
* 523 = 292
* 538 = 277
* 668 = 244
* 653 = 270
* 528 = 293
